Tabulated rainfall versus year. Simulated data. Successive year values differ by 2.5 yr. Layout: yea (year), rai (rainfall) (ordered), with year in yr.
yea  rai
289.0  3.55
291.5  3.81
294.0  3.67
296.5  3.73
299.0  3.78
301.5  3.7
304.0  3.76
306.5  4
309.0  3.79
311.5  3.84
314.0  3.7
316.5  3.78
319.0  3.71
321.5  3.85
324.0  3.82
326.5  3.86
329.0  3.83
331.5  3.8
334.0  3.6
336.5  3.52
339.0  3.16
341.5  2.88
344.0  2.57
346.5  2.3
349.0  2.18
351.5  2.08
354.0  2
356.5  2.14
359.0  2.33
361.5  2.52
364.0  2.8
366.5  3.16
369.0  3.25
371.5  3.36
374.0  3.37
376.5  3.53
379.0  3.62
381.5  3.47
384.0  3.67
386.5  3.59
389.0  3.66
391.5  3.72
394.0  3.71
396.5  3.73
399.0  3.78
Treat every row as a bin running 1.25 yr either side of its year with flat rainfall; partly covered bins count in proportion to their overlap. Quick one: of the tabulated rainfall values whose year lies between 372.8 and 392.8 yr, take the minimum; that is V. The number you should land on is 3.37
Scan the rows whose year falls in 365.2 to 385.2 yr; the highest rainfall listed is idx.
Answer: 3.67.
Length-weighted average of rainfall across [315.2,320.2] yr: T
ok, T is 3.74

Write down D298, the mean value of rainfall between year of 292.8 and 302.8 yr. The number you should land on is 3.72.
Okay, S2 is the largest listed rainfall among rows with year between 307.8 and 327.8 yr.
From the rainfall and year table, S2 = 3.86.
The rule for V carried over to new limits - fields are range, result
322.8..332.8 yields 3.8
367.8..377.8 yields 3.25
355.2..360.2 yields 2.14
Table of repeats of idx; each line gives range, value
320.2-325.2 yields 3.85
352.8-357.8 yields 2.14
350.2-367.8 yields 3.16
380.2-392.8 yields 3.72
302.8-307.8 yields 4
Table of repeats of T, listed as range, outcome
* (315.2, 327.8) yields 3.8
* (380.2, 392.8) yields 3.62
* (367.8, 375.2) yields 3.33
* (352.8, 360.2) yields 2.16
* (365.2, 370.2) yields 3.2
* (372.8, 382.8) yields 3.5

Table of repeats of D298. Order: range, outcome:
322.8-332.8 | 3.83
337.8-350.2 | 2.62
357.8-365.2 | 2.55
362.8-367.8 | 2.98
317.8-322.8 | 3.78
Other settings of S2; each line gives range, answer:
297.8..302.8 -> 3.78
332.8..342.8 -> 3.6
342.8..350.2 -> 2.57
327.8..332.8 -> 3.83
